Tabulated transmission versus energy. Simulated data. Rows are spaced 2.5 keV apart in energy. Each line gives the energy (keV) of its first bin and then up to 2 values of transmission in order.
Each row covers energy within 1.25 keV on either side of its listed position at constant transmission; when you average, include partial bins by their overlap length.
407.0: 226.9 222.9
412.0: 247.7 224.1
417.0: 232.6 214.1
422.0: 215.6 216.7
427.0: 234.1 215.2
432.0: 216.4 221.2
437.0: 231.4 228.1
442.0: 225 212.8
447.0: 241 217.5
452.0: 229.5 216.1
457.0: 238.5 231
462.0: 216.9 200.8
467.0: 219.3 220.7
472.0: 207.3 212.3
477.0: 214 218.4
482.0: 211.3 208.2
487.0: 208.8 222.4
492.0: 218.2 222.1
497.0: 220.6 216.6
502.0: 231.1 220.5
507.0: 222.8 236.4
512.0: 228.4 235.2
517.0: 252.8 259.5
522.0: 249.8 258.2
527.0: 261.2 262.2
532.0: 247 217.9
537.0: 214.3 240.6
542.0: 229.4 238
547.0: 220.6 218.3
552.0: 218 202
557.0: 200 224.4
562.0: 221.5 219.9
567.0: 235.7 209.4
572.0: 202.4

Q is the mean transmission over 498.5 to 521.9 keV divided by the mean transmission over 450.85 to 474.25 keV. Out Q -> 1.07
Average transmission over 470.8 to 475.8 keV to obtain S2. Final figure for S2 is 210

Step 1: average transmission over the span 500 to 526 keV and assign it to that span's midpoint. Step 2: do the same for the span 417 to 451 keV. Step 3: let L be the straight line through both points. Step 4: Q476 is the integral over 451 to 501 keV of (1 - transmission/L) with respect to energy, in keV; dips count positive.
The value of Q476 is 2.9 keV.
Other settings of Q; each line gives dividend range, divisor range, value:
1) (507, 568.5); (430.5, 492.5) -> 1.06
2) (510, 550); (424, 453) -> 1.07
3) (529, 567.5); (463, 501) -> 1.05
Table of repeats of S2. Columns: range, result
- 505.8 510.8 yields 230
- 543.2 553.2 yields 224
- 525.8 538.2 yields 241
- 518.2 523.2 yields 255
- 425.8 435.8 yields 222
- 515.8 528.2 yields 256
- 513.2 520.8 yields 249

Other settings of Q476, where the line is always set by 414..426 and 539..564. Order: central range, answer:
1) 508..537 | -3.2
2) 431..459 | -0.6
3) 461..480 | 0.6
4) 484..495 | 0.2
